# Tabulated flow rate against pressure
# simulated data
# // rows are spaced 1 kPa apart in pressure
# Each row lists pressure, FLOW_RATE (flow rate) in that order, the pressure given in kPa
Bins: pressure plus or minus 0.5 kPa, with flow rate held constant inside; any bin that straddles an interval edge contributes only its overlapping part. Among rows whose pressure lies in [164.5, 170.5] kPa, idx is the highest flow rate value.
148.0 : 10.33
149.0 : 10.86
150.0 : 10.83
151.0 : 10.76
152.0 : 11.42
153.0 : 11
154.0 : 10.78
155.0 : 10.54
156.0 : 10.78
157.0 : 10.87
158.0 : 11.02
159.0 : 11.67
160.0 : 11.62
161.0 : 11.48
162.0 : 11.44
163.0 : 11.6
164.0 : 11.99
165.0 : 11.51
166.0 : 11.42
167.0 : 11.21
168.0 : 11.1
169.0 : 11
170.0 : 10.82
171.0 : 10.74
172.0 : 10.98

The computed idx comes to 11.51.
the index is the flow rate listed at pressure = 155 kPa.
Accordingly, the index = 10.54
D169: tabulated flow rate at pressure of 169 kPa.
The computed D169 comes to 11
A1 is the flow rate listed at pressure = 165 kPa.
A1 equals 11.51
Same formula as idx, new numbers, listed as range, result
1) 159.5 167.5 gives 11.99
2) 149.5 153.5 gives 11.42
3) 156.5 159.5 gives 11.67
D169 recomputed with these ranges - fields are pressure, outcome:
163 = 11.6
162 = 11.44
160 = 11.62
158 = 11.02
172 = 10.98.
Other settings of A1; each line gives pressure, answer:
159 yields 11.67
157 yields 10.87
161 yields 11.48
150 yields 10.83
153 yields 11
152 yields 11.42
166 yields 11.42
